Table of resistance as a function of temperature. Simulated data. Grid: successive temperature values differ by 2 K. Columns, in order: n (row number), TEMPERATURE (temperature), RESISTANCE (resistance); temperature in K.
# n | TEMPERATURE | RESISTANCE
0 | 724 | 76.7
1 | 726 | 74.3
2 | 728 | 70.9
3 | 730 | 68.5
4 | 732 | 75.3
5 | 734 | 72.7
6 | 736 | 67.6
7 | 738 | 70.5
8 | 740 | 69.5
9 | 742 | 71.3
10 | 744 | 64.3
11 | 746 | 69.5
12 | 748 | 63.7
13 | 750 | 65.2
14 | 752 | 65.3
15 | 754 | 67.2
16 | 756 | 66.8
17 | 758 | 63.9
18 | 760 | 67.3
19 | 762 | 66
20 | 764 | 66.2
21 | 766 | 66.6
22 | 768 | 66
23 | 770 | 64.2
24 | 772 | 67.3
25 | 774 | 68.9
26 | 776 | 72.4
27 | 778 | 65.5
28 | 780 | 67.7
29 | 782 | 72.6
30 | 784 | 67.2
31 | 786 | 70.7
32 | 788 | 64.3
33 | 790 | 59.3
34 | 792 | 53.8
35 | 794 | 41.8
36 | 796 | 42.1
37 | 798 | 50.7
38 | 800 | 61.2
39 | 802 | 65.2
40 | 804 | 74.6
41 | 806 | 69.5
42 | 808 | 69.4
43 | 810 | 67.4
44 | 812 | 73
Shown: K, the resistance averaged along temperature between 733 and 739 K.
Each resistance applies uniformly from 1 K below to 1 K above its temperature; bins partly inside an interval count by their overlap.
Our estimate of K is 70.3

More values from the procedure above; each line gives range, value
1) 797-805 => 62.9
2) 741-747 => 68.4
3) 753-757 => 67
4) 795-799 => 46.4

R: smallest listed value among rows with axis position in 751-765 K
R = 63.9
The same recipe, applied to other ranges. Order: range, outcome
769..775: 64.2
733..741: 67.6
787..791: 59.3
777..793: 53.8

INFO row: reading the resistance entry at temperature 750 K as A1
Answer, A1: 65.2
